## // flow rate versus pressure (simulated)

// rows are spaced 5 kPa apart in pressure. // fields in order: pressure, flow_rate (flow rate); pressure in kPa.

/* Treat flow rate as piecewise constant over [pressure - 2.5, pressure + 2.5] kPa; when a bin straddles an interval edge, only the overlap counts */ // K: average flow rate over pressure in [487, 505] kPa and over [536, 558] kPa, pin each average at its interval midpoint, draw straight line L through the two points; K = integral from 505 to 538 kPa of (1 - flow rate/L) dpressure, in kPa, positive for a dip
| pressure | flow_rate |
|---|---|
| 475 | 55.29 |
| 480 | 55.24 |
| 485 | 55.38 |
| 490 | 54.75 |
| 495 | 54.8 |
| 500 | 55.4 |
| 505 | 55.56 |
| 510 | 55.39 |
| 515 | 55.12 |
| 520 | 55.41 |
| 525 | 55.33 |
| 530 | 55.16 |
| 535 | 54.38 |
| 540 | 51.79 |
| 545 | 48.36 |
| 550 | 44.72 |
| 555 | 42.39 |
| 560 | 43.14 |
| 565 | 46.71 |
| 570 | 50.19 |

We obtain -2.6 kPa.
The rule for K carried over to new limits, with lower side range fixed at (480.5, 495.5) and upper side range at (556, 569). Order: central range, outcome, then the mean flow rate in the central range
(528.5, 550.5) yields -1.34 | 51.2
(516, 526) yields -0.92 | 55.3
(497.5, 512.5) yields -0.75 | 55.5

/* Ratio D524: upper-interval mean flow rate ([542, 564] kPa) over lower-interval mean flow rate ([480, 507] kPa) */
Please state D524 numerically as 0.81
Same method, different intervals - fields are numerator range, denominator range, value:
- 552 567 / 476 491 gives 0.80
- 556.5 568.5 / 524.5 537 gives 0.82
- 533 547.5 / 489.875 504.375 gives 0.93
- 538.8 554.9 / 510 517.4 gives 0.85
